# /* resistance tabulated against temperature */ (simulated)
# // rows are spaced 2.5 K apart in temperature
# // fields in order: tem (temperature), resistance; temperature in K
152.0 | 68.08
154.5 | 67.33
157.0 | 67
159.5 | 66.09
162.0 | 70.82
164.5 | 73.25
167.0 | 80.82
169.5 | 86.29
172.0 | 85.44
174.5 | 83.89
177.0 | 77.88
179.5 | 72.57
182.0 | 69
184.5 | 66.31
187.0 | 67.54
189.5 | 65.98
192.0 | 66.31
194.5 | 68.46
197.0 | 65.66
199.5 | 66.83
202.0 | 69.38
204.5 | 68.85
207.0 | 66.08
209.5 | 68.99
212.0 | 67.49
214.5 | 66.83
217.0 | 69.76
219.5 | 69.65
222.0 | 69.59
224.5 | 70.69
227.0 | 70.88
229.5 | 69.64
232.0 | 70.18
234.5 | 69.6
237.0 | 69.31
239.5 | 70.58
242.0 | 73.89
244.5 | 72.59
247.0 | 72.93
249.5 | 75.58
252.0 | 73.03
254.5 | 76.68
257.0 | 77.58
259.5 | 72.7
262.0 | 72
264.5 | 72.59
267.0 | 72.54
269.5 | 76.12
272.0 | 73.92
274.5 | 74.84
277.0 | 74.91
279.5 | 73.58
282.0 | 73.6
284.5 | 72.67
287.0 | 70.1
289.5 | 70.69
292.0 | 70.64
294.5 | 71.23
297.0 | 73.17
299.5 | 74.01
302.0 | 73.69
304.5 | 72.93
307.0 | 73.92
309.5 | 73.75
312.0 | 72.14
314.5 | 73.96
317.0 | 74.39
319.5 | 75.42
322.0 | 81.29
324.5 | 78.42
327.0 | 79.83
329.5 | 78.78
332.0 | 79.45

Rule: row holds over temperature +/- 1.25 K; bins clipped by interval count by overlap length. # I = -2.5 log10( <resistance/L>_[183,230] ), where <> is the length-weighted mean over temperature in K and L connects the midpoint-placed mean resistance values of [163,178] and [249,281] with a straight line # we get 0.15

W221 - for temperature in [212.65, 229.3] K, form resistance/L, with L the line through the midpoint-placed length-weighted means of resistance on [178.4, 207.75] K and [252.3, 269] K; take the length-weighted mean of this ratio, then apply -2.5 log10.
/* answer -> 0.01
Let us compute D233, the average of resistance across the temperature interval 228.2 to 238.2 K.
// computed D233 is 69.7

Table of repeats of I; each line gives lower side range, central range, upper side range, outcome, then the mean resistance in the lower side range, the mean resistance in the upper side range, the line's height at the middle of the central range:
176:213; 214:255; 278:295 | -0.02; 68.4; 71.9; 69.9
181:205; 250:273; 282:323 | -0.05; 67.4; 73.3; 71.1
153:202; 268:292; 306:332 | 0.03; 71.9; 76.4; 75.1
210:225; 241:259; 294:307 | -0.06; 68.9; 73.2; 70.6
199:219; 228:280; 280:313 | -0.04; 68.1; 72.5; 70.4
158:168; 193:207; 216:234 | 0.05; 72.4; 70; 71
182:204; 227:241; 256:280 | 0.01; 67.2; 74.1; 71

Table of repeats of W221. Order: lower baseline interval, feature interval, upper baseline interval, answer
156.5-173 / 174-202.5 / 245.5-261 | 0.089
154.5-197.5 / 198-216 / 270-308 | 0.075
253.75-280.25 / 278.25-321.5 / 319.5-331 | 0.057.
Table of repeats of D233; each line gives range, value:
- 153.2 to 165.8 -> 68.9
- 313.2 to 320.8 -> 74.6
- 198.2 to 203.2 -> 68.1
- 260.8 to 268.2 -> 72.4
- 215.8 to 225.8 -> 69.9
